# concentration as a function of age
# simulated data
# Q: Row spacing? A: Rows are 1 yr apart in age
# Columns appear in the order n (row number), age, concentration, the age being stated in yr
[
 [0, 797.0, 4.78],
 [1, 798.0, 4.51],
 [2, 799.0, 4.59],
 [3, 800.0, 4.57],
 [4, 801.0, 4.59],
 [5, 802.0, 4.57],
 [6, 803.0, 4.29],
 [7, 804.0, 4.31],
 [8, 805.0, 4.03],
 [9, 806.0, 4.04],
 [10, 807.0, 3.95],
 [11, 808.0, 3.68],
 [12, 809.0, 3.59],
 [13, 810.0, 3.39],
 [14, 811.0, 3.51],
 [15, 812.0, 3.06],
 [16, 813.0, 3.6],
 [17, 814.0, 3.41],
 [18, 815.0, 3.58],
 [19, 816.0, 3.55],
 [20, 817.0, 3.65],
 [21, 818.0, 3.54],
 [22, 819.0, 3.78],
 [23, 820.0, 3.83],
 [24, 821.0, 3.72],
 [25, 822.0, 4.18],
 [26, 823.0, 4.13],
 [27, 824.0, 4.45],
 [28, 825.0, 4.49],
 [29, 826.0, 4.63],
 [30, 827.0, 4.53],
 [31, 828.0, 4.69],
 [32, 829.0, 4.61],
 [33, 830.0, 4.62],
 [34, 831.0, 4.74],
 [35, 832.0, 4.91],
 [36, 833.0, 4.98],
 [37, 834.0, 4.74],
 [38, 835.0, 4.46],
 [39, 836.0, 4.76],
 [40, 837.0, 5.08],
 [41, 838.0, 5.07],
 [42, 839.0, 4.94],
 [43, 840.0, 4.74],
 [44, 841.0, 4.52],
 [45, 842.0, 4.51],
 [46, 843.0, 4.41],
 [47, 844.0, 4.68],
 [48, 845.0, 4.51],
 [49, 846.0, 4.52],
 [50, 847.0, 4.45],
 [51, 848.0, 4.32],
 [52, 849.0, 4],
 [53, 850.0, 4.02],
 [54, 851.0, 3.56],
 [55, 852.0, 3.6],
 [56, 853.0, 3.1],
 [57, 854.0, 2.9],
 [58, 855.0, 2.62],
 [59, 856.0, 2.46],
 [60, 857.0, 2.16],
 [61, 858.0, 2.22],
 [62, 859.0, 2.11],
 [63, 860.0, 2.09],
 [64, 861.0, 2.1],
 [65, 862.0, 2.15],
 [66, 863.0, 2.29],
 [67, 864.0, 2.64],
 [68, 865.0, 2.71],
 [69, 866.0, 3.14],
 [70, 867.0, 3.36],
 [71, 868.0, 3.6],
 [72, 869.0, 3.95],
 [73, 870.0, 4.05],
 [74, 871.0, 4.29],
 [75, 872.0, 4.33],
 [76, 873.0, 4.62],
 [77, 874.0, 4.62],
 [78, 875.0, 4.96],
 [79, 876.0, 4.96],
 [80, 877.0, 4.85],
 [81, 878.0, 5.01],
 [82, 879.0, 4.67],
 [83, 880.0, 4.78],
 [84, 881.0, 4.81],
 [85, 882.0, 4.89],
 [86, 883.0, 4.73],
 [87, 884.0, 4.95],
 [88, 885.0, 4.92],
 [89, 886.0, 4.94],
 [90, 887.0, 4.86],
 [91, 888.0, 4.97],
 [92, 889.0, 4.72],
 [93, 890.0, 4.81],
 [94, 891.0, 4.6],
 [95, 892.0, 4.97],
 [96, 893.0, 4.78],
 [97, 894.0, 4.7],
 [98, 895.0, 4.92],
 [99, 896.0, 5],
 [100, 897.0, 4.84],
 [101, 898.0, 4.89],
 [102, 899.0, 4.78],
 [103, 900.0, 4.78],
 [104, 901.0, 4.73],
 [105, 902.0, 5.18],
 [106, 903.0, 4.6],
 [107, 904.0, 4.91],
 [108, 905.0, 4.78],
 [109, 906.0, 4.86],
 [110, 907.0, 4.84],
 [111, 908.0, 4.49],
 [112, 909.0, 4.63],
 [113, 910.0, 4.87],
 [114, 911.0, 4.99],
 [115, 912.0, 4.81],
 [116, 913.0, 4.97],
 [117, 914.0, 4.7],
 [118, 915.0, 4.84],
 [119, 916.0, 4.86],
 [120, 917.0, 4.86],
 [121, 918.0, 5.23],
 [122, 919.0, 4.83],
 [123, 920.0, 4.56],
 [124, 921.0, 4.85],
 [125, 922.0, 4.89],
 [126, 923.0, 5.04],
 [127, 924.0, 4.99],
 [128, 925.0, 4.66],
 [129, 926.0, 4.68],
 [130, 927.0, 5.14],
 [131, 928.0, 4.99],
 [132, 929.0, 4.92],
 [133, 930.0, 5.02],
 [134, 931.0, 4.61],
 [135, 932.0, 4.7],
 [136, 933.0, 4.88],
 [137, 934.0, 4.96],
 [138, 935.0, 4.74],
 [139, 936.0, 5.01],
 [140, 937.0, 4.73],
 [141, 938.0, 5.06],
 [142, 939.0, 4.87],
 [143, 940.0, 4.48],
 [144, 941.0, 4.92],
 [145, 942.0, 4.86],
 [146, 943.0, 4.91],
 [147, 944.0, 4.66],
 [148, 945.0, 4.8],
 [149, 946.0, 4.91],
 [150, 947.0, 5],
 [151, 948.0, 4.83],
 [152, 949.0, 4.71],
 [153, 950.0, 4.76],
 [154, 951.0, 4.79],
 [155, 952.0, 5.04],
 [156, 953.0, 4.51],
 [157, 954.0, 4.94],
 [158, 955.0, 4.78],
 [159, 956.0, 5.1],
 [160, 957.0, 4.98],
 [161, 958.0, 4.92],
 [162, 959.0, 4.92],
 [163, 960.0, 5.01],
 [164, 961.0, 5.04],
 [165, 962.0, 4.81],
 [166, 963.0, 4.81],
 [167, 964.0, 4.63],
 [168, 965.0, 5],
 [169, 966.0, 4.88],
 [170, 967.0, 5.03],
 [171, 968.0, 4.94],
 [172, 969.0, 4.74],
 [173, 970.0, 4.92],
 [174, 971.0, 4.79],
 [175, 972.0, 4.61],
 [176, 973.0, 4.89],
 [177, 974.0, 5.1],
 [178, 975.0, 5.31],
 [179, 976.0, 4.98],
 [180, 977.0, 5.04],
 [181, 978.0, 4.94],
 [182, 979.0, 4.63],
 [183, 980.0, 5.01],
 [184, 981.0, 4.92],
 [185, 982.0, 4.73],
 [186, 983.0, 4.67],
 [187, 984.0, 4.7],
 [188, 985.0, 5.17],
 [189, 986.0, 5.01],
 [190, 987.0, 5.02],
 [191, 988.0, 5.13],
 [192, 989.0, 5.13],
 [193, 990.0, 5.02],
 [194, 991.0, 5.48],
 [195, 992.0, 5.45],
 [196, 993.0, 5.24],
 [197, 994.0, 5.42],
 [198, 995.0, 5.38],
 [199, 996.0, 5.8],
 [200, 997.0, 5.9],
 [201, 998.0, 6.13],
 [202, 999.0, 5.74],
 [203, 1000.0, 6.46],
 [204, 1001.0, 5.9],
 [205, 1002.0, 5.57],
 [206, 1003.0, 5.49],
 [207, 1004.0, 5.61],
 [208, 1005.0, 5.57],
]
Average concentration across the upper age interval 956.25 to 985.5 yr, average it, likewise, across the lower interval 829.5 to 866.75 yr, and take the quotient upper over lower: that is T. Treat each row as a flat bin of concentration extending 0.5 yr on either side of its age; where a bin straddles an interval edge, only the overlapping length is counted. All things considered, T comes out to 1.31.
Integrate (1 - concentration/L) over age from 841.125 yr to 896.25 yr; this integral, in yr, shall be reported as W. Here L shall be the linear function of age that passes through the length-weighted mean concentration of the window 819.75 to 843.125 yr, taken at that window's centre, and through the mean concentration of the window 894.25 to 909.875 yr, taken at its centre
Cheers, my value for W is 8.1 yr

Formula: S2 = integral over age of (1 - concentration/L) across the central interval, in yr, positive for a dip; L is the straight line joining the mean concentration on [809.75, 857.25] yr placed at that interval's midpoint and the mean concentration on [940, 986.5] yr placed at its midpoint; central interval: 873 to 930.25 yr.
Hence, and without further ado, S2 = -4.4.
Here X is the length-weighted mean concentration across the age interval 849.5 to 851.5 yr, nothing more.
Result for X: 3.79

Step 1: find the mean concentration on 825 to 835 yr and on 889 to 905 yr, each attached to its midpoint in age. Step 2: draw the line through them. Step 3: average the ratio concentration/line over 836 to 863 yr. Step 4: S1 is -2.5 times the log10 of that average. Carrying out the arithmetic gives 0.28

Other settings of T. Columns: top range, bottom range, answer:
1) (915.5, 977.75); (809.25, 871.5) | 1.28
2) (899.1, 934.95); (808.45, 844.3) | 1.14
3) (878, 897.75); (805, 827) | 1.27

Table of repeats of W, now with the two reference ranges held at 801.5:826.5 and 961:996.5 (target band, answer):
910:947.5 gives -1.6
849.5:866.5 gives 6.0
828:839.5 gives -2.3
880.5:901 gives -2.0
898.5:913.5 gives -1.0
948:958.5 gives 0.0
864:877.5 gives 0.7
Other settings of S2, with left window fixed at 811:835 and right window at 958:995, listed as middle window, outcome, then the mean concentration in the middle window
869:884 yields -0.8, 4.67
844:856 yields 1.5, 3.76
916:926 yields -0.4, 4.87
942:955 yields 0.0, 4.82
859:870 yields 3.9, 2.83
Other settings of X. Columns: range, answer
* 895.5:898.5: 4.91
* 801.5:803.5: 4.43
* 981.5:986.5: 4.86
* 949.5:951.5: 4.78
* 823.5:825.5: 4.47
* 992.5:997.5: 5.55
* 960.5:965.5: 4.86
